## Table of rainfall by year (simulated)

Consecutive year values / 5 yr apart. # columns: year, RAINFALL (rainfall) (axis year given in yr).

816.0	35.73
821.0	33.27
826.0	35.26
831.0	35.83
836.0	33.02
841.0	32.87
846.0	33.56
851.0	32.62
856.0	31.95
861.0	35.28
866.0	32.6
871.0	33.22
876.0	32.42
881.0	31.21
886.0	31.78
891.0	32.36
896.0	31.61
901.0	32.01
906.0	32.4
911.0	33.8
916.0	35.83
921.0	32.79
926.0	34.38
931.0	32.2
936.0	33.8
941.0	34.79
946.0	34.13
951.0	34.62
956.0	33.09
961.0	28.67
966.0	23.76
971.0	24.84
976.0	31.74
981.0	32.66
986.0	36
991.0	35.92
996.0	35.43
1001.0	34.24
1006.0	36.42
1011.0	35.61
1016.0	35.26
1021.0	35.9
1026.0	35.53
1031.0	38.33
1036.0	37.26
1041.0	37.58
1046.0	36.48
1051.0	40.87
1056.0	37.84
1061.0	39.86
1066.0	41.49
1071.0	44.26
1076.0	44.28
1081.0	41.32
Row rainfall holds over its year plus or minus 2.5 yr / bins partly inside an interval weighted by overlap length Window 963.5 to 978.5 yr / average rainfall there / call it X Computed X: 26.8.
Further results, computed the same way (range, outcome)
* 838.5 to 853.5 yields 33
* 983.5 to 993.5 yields 36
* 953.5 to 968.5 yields 28.5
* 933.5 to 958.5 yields 34.1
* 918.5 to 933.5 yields 33.1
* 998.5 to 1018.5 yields 35.4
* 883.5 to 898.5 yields 31.9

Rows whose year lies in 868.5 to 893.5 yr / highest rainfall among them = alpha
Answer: 33.22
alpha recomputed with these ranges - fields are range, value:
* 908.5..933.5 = 35.83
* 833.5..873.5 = 35.28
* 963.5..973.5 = 24.84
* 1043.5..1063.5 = 40.87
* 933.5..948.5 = 34.79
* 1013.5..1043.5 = 38.33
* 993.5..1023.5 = 36.42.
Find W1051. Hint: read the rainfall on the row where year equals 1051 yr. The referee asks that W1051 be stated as 40.87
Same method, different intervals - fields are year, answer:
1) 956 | 33.09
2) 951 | 34.62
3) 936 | 33.8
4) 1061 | 39.86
